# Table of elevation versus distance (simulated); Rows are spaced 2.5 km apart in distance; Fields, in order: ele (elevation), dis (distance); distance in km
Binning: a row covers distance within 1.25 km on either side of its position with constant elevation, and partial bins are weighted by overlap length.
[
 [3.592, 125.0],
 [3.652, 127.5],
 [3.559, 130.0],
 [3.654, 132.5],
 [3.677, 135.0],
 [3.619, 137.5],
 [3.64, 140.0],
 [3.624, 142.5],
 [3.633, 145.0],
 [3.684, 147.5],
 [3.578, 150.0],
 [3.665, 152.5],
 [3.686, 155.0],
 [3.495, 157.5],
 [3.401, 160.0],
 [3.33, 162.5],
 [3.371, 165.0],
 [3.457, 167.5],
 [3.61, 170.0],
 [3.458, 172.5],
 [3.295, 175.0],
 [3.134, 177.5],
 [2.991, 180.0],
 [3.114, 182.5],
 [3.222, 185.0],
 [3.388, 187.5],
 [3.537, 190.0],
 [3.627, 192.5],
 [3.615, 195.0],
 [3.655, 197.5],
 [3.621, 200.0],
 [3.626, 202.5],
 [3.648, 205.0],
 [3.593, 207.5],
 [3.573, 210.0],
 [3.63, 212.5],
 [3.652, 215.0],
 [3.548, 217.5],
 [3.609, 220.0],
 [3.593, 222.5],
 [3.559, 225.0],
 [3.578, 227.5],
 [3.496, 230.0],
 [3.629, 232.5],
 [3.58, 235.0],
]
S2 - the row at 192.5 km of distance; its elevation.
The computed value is 3.627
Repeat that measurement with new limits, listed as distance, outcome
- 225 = 3.559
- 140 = 3.64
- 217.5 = 3.548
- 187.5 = 3.388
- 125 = 3.592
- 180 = 2.991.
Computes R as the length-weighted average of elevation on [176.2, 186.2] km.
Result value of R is 3.12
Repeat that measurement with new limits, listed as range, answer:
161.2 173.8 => 3.44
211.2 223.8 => 3.61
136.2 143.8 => 3.63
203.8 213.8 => 3.61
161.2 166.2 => 3.35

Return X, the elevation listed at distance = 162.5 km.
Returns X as 3.33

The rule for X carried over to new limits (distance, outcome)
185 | 3.222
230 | 3.496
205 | 3.648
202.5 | 3.626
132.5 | 3.654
